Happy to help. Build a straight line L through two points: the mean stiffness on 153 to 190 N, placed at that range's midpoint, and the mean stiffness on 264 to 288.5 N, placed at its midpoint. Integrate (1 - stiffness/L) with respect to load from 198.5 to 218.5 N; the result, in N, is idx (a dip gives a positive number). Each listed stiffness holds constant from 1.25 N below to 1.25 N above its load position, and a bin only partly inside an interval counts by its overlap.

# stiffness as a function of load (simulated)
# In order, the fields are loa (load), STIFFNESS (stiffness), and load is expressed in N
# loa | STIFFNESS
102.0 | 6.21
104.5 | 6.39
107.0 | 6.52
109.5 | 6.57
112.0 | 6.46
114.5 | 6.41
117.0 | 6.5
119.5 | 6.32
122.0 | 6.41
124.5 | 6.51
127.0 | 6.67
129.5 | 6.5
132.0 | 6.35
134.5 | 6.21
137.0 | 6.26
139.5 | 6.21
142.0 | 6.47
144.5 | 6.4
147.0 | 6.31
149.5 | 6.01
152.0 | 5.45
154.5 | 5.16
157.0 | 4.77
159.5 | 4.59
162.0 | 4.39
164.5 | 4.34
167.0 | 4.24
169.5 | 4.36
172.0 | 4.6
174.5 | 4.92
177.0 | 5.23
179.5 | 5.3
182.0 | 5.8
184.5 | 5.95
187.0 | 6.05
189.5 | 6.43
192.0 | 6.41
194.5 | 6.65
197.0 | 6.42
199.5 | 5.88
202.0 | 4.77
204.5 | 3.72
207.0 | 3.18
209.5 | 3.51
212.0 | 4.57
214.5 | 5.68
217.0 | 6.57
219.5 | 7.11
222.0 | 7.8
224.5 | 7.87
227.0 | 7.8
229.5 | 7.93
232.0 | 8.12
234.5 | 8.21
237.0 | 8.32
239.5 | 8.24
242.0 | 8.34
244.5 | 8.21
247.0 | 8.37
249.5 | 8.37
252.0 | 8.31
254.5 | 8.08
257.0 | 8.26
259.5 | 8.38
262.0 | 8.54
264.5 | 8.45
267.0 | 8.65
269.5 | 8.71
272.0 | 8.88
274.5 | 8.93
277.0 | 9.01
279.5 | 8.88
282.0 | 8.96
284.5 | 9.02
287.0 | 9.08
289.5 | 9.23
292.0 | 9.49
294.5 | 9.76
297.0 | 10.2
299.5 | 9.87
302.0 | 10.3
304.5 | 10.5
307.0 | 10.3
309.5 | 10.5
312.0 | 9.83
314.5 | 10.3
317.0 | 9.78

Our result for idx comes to 5.2 N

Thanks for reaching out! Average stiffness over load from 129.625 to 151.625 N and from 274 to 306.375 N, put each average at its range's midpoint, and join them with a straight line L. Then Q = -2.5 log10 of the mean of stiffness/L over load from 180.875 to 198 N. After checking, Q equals 0.17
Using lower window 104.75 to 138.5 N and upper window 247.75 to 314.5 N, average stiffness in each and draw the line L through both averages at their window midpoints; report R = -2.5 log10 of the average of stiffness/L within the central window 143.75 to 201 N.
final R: 0.32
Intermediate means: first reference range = 6.43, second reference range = 9.19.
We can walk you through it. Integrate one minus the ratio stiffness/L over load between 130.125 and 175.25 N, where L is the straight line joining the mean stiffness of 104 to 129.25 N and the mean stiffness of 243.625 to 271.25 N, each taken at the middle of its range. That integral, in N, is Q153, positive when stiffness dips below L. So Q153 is 10.0 N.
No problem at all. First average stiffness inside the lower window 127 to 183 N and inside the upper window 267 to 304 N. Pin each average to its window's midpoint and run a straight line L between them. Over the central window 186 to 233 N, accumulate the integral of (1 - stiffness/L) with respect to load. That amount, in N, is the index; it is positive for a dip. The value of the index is 6.5 N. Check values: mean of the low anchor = 5.47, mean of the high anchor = 9.31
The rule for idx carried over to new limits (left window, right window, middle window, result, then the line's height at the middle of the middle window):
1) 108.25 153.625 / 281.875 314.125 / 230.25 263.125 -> 1.72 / 8.74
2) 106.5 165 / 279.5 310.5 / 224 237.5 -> 0.31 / 8.22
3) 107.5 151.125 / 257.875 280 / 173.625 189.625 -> 3.58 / 7.25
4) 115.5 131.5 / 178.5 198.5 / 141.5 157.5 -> 1.34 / 6.34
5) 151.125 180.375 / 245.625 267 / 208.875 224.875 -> 1.56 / 6.8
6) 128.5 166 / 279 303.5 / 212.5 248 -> 0.98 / 7.89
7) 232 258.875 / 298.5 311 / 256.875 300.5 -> 1.73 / 9.4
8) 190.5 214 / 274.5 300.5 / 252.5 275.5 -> -1.10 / 8.15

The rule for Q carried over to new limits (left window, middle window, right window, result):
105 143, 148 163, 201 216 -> 0.11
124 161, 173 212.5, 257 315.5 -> 0.32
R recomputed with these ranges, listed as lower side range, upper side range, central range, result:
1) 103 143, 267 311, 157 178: 0.50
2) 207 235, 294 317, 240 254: -0.08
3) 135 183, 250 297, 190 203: 0.07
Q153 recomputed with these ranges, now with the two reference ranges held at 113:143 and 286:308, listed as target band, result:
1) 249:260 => 0.9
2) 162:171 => 3.6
